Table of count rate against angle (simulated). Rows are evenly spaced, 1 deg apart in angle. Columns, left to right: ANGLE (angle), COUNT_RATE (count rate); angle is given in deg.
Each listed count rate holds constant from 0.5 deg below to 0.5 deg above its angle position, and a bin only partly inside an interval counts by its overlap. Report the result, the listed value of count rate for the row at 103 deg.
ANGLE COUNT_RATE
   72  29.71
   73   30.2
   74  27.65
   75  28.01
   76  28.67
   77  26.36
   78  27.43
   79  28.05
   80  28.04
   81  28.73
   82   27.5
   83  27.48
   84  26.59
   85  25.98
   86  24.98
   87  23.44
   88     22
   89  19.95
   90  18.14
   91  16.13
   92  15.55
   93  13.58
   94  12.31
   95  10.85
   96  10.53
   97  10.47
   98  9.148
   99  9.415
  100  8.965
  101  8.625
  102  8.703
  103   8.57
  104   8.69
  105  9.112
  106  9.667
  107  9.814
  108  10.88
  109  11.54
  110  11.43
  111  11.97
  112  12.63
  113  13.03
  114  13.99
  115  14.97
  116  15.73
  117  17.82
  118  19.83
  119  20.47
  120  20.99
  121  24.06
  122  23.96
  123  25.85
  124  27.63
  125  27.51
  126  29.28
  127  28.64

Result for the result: 8.57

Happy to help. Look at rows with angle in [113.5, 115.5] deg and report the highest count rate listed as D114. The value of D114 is 14.97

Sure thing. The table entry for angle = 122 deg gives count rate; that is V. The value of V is 23.96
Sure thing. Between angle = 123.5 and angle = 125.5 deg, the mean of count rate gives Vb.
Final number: 27.6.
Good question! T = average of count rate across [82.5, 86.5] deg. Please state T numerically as 26.3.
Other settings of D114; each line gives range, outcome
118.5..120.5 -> 20.99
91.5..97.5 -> 15.55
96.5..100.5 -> 10.47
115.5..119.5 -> 20.47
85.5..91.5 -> 24.98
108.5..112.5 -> 12.63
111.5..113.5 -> 13.03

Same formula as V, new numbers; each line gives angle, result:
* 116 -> 15.73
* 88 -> 22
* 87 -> 23.44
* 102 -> 8.703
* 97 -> 10.47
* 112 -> 12.63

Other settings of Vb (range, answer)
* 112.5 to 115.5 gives 14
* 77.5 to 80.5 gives 27.8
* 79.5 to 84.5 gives 27.7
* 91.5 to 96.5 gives 12.6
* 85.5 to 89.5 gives 22.6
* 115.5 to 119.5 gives 18.5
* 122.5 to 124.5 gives 26.7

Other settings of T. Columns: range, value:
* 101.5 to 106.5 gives 8.95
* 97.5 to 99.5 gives 9.28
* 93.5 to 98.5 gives 10.7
